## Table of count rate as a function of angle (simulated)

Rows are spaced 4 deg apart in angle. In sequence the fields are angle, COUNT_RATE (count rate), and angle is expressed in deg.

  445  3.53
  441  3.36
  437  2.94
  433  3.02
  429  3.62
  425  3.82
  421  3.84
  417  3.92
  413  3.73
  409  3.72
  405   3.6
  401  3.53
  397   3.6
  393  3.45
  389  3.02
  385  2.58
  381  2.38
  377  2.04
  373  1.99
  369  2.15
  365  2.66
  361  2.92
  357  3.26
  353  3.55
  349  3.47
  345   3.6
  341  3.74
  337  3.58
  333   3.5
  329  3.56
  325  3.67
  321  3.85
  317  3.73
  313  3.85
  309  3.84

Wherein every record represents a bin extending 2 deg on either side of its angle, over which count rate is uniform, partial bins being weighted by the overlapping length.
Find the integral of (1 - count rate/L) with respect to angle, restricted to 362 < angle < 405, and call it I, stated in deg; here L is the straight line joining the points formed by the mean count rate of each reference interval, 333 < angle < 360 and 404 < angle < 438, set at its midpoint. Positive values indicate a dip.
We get 9.3 deg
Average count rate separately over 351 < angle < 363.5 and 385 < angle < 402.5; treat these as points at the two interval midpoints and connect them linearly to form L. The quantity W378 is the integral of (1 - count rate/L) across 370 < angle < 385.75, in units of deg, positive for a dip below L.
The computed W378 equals 5.1 deg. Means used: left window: 3.22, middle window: 2.21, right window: 3.3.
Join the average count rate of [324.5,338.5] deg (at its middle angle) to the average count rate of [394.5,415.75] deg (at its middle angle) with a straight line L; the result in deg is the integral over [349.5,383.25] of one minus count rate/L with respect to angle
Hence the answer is 8.9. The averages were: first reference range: 3.57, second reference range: 3.64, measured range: 2.66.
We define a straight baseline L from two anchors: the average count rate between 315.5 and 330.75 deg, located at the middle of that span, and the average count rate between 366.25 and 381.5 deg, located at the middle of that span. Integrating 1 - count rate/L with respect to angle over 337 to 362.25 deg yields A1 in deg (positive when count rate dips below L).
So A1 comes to -4.9 deg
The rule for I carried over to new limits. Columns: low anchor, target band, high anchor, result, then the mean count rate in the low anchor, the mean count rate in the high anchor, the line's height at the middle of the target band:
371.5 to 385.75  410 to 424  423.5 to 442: -3.8 deg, 2.23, 3.34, 3.02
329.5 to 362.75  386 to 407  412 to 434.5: 1.2 deg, 3.46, 3.67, 3.6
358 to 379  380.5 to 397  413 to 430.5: -0.3 deg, 2.4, 3.8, 2.93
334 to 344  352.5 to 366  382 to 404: 1.6 deg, 3.64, 3.21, 3.48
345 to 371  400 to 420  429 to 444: -3.6 deg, 3.05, 3.2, 3.15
